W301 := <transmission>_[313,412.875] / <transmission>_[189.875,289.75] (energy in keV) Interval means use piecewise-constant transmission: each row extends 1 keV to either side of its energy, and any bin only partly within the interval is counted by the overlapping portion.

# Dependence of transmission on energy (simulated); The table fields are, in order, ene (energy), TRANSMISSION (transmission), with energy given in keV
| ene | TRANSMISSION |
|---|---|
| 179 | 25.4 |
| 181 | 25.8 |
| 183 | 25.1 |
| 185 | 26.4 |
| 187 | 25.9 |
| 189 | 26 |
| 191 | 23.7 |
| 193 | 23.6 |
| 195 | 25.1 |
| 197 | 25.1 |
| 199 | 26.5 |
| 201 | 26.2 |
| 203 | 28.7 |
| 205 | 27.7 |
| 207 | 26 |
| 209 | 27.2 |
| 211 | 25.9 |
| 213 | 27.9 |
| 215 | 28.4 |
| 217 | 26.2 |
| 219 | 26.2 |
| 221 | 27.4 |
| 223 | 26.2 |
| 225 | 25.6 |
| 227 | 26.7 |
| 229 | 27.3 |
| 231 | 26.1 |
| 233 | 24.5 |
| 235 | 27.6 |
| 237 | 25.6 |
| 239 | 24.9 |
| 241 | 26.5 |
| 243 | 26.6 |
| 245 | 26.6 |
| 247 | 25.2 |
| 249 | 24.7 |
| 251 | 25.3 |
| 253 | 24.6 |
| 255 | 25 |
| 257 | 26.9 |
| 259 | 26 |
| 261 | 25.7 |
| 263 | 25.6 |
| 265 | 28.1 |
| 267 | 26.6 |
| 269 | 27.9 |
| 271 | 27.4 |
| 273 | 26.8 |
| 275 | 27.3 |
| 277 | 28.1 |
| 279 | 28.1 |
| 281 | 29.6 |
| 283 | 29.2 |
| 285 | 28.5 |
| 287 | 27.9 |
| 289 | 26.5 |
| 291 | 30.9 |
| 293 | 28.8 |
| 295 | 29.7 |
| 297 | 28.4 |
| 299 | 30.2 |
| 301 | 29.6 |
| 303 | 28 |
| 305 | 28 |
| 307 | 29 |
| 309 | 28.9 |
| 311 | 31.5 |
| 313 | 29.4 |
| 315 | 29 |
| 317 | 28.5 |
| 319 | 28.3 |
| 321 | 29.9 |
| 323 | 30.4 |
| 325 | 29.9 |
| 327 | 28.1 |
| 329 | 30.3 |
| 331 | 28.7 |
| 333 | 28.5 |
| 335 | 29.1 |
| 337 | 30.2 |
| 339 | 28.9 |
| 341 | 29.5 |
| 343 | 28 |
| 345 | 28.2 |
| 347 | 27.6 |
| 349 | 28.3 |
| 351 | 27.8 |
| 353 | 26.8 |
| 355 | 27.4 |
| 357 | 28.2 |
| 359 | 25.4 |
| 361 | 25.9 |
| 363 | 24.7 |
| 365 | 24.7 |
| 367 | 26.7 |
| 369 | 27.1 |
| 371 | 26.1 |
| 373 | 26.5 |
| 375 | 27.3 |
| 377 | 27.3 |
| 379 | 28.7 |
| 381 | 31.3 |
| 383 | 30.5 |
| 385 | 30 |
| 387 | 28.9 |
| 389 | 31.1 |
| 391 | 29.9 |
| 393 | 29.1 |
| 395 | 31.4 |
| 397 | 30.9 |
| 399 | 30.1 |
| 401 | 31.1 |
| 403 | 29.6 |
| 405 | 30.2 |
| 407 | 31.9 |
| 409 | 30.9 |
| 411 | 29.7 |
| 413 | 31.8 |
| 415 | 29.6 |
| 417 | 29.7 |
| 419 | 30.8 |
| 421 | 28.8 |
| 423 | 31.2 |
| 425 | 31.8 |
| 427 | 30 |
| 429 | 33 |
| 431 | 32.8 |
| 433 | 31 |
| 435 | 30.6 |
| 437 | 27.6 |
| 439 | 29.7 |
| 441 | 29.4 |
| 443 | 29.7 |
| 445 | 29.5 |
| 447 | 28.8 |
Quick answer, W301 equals 1.1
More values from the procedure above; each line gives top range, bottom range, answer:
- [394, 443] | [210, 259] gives 1.17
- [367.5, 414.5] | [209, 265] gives 1.13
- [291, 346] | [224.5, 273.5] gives 1.12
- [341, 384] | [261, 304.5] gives 0.97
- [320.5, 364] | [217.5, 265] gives 1.09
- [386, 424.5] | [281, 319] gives 1.05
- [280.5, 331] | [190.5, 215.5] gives 1.11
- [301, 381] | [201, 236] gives 1.05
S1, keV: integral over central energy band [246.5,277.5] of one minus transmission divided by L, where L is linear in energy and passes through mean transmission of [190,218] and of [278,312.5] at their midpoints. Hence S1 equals 1.89 keV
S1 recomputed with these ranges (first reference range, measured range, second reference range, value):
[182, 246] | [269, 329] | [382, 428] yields -1.60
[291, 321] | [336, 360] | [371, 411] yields 1.16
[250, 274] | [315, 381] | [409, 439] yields 1.35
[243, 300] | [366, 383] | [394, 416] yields 1.20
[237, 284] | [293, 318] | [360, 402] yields -1.68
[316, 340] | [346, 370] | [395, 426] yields 2.42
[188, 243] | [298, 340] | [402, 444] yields -1.34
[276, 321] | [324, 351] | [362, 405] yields 0.02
